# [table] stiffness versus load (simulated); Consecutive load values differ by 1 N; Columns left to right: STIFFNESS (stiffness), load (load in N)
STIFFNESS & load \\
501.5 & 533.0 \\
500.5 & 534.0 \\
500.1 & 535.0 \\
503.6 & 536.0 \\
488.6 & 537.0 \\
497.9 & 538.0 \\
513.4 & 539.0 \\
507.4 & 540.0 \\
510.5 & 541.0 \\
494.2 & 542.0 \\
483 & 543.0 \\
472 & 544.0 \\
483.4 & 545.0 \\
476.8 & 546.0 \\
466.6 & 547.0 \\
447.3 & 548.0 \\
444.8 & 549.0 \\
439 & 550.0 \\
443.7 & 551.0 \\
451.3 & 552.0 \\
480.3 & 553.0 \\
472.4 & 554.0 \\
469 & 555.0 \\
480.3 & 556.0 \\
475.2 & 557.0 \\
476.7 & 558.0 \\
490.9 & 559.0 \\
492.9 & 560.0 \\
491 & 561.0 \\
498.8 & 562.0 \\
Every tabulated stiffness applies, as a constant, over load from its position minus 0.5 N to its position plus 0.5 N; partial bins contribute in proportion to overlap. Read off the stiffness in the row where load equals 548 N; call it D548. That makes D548 447.3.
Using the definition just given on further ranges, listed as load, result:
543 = 483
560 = 492.9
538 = 497.9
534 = 500.5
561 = 491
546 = 476.8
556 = 480.3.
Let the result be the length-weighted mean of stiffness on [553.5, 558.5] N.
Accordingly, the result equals 475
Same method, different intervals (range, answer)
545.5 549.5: 459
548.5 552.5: 445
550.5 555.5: 463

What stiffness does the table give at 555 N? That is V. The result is 469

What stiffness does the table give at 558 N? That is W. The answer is 476.7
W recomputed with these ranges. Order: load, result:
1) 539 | 513.4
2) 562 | 498.8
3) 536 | 503.6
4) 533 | 501.5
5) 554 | 472.4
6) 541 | 510.5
